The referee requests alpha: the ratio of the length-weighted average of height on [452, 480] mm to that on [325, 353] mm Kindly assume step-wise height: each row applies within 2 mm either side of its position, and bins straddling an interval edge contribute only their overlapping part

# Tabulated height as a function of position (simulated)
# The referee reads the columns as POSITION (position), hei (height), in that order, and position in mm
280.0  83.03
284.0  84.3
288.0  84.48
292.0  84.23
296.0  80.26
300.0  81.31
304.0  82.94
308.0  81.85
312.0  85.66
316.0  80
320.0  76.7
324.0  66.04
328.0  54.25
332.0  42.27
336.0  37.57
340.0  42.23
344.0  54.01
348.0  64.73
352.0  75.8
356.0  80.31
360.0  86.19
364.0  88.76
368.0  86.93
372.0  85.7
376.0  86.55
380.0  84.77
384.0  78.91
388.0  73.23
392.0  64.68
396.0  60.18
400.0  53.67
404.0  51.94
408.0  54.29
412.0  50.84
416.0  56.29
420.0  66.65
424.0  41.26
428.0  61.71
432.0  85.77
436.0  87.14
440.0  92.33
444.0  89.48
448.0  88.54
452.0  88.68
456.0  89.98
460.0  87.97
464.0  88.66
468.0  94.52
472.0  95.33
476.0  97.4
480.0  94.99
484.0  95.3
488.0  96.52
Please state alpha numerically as 1.75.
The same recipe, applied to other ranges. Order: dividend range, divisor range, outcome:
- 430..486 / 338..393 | 1.21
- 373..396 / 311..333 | 1.13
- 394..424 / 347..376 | 0.67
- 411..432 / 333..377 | 0.83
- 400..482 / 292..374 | 1.08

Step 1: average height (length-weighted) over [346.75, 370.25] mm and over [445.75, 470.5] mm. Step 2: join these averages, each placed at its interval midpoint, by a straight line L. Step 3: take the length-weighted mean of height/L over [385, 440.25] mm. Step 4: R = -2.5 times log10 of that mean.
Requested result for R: 0.33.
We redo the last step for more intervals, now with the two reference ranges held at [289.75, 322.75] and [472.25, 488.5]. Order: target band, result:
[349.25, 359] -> 0.10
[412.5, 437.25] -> 0.37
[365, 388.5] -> 0.05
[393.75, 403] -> 0.49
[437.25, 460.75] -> 0.04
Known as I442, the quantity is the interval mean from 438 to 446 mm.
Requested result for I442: 90.9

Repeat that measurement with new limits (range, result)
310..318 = 82.8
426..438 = 78.2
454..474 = 91.3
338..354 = 59.2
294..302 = 80.8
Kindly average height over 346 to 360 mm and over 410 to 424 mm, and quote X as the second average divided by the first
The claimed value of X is 0.7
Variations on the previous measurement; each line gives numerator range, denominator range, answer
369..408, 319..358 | 1.20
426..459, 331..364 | 1.37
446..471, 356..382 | 1.05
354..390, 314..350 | 1.45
